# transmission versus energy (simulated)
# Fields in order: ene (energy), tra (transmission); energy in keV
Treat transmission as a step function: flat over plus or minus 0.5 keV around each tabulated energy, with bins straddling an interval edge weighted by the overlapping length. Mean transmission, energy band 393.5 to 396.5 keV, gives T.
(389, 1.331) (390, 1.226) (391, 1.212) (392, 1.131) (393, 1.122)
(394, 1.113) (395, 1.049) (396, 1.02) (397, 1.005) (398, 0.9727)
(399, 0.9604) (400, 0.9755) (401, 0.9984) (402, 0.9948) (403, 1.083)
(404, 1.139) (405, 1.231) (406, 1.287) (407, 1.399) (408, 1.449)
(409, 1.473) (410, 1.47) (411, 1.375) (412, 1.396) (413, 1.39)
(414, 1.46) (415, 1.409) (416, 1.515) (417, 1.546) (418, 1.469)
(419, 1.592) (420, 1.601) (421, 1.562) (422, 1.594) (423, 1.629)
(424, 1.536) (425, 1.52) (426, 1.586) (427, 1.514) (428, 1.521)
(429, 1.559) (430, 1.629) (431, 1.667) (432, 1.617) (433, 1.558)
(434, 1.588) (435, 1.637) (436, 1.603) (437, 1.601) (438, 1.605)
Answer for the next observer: 1.06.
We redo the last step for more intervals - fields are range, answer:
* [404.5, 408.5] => 1.34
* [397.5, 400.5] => 0.97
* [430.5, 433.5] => 1.61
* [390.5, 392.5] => 1.17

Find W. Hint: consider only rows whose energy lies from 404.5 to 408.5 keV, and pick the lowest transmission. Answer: 1.231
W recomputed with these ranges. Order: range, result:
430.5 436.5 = 1.558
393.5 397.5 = 1.005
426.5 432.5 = 1.514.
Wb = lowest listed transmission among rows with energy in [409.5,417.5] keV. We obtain 1.375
